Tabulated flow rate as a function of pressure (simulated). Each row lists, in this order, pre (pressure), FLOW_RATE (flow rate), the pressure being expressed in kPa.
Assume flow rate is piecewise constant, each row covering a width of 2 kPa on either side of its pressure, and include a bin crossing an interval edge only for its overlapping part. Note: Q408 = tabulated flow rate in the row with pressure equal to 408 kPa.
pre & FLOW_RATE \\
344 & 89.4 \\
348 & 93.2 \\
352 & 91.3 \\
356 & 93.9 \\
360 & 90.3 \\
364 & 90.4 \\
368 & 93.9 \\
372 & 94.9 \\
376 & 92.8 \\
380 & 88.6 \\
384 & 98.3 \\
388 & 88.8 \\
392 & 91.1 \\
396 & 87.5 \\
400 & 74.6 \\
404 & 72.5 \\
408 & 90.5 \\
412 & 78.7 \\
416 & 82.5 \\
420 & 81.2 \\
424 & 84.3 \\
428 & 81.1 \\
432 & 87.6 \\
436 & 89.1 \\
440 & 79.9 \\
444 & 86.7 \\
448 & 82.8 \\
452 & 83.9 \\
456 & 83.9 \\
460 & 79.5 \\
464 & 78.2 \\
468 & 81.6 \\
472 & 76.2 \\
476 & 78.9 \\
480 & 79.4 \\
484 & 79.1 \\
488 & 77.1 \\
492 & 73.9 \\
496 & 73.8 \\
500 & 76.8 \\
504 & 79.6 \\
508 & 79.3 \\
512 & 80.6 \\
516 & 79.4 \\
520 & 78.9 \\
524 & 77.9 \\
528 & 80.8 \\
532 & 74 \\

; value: 90.5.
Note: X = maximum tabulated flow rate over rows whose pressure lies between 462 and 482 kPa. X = 81.6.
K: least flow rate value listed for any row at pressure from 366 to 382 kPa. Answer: 88.6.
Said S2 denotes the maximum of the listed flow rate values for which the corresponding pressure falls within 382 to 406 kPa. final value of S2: 98.3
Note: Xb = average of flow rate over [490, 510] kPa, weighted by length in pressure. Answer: 76.7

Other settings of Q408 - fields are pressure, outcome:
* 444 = 86.7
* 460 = 79.5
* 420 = 81.2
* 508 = 79.3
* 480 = 79.4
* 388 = 88.8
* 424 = 84.3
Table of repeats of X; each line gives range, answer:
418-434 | 87.6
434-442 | 89.1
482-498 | 79.1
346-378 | 94.9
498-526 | 80.6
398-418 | 90.5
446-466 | 83.9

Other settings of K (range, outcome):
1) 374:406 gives 72.5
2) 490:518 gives 73.8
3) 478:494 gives 73.9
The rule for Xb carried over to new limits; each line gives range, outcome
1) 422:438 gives 85.5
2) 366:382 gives 92.5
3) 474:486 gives 79.1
